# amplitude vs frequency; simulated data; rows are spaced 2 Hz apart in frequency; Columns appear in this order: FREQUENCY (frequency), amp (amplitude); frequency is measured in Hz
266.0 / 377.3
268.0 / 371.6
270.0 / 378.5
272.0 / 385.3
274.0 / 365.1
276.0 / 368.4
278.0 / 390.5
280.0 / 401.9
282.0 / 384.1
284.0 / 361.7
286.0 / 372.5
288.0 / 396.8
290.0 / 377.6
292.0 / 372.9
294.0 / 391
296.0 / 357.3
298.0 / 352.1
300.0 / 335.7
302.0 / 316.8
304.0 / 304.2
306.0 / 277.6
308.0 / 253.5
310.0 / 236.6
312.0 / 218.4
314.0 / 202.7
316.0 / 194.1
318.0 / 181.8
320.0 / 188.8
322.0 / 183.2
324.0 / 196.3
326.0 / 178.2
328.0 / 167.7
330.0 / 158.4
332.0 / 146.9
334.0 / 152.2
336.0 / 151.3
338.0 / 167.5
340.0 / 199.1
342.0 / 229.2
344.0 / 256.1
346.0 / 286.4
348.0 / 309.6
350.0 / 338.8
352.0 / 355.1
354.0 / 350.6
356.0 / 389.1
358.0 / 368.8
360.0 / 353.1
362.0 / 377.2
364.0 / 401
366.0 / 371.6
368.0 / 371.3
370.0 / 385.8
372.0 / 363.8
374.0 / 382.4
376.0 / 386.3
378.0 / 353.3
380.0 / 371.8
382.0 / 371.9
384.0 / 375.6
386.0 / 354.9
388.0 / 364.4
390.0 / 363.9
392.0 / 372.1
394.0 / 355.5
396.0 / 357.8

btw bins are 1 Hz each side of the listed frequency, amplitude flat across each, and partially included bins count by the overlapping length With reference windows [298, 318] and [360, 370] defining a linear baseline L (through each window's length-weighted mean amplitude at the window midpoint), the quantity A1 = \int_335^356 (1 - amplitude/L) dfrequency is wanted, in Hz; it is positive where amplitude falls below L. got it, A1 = 4.35 Hz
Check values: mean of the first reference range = 261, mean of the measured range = 270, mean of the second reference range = 378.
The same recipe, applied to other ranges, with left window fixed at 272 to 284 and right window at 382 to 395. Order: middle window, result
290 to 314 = 4.4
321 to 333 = 6.5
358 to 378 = -0.4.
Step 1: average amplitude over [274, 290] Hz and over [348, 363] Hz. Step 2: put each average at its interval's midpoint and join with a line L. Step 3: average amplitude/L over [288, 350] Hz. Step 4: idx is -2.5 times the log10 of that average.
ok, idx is 0.43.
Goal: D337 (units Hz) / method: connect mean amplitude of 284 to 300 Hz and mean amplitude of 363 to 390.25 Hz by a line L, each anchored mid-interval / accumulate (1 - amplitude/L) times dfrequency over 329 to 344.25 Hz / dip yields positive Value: 7.9 Hz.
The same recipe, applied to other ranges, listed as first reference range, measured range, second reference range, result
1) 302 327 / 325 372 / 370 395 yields 3.0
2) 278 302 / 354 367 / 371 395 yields -0.2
